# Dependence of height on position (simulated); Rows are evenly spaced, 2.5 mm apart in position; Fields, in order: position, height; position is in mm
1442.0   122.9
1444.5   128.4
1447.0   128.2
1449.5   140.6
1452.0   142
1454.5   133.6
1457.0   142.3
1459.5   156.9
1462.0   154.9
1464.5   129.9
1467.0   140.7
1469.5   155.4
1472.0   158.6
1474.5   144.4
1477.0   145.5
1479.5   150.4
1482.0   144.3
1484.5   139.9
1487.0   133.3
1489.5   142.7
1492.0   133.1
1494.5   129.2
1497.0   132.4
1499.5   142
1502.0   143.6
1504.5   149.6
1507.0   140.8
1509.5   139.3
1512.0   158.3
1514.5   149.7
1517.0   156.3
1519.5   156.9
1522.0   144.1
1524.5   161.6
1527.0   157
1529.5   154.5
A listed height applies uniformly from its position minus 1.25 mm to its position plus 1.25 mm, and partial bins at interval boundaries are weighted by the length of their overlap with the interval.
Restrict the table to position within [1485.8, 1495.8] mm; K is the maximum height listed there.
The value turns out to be 142.7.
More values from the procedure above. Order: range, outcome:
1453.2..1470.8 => 156.9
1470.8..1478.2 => 158.6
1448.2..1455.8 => 142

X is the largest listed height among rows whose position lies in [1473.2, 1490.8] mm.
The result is 150.4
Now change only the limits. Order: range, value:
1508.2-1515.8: 158.3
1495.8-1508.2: 149.6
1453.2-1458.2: 142.3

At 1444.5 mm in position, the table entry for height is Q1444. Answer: 128.4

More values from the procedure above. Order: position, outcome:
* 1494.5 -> 129.2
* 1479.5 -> 150.4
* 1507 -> 140.8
